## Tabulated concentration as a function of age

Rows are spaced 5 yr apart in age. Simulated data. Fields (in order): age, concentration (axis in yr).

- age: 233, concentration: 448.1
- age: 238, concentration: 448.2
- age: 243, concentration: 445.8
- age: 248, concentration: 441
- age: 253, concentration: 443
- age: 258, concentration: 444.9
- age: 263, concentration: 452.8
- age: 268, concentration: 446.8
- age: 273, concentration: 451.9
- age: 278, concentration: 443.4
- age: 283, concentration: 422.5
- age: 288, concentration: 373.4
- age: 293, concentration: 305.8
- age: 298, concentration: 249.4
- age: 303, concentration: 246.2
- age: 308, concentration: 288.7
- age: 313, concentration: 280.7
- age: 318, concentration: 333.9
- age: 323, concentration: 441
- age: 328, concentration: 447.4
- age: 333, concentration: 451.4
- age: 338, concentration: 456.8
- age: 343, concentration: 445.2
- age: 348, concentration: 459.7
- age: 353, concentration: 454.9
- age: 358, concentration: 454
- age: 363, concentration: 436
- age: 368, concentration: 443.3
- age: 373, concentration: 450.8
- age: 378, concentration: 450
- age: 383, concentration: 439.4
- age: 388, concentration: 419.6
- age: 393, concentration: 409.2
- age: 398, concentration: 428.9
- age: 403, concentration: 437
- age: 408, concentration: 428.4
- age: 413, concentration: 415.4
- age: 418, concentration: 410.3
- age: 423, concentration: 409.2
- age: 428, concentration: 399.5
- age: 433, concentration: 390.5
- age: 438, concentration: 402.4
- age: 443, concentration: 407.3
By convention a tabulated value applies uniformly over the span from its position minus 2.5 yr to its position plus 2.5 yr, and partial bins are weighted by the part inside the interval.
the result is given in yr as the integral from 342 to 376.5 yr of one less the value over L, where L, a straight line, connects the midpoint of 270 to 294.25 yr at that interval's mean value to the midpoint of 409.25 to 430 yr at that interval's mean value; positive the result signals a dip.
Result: -3.5 yr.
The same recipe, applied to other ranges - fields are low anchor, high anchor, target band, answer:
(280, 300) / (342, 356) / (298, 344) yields 4.3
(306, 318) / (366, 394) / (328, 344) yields -5.0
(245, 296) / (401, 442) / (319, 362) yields -3.1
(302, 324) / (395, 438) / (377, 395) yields -2.1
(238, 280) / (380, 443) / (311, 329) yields 2.6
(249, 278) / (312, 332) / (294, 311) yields 5.9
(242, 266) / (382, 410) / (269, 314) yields 9.7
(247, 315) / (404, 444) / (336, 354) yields -2.9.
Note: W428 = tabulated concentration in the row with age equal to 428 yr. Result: 399.5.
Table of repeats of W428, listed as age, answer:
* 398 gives 428.9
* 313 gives 280.7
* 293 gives 305.8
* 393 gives 409.2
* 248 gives 441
